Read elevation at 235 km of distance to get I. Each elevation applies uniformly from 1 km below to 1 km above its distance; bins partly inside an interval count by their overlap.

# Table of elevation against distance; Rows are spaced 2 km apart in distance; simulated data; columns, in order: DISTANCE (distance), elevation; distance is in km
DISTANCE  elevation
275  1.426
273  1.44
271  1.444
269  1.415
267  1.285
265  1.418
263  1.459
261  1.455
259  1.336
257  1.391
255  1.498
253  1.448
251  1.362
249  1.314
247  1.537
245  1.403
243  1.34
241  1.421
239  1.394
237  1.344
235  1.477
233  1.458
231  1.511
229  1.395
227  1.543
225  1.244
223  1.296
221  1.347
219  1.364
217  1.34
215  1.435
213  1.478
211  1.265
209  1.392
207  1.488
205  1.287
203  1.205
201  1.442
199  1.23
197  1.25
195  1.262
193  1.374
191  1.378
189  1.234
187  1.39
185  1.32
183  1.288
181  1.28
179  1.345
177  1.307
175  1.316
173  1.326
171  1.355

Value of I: 1.477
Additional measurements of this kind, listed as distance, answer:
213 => 1.478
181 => 1.28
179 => 1.345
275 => 1.426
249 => 1.314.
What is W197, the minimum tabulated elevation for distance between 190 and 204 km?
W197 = 1.205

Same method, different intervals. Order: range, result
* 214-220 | 1.34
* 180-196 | 1.234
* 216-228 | 1.244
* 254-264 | 1.336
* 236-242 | 1.344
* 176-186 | 1.28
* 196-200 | 1.23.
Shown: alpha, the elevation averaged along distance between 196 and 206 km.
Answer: 1.28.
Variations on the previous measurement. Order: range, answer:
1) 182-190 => 1.31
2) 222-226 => 1.27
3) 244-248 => 1.47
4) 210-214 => 1.37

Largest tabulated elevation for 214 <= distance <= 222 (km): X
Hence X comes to 1.435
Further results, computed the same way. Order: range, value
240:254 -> 1.537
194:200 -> 1.262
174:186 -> 1.345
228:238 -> 1.511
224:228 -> 1.543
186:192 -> 1.39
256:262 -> 1.455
